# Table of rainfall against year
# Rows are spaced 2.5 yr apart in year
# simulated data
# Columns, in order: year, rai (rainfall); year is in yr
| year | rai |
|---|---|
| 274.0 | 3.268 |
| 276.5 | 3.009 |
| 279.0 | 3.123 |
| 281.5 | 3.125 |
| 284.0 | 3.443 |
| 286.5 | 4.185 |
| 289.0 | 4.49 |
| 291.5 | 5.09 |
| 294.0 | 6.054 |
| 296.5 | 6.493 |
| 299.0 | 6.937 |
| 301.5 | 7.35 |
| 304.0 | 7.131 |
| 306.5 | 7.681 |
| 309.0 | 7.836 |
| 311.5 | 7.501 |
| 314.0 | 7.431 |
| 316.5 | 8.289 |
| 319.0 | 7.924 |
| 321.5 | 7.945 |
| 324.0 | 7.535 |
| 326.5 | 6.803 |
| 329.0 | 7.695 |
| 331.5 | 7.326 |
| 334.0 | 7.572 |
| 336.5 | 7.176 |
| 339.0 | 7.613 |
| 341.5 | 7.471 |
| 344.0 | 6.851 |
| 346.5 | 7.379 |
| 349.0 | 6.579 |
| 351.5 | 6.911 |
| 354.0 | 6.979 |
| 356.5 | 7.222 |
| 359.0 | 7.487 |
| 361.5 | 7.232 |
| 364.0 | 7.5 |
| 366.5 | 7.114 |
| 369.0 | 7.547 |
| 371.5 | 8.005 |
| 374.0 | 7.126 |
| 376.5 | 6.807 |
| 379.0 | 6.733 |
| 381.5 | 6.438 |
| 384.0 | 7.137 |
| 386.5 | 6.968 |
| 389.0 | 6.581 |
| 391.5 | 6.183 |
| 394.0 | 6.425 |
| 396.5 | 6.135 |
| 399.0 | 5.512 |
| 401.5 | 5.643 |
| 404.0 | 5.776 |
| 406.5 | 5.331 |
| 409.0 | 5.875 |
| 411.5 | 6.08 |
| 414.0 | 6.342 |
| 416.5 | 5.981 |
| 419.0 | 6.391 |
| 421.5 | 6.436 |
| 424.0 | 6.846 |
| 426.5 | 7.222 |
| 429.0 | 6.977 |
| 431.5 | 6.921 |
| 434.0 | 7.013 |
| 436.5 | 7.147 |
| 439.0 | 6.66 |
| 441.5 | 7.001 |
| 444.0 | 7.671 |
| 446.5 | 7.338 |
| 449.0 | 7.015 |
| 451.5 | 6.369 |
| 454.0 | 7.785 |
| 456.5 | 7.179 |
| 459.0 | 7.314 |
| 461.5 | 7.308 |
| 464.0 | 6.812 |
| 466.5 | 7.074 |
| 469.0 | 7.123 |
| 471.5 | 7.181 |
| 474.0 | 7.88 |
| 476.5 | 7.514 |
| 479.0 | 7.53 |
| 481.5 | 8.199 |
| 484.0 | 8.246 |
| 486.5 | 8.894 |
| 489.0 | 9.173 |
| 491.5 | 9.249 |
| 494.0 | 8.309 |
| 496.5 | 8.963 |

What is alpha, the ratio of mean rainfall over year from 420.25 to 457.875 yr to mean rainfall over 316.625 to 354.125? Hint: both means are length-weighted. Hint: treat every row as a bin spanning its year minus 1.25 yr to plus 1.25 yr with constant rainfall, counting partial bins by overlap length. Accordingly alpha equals 0.96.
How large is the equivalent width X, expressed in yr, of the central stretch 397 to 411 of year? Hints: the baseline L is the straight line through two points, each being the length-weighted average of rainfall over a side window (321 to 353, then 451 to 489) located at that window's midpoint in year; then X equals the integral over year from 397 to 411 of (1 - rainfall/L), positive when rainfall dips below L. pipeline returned 3.3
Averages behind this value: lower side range 7.28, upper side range 7.57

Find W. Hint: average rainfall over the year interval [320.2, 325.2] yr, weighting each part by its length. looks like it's 7.74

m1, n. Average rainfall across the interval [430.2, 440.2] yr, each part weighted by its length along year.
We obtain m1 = 6.94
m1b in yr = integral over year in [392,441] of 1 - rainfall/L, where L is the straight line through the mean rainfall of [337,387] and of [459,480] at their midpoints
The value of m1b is 5.90 yr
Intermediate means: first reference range 7.16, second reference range 7.3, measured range 6.36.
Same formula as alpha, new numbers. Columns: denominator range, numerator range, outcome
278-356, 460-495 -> 1.18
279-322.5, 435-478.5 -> 1.14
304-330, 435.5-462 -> 0.94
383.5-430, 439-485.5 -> 1.17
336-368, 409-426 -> 0.88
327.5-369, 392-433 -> 0.86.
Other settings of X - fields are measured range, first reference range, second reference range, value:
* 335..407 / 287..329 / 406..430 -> -2.1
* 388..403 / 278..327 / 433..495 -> 2.1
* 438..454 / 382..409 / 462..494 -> 0.3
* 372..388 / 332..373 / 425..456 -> 0.7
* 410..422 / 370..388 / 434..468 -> 1.4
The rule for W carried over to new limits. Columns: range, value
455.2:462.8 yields 7.27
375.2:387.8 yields 6.82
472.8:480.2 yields 7.64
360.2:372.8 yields 7.48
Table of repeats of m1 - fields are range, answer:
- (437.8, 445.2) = 7.11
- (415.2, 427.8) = 6.58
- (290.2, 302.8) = 6.38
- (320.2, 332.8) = 7.46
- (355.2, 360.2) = 7.35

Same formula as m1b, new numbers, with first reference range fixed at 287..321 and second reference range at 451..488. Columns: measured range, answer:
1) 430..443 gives 0.77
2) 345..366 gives -0.18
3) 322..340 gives -1.04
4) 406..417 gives 2.03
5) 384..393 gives 0.71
